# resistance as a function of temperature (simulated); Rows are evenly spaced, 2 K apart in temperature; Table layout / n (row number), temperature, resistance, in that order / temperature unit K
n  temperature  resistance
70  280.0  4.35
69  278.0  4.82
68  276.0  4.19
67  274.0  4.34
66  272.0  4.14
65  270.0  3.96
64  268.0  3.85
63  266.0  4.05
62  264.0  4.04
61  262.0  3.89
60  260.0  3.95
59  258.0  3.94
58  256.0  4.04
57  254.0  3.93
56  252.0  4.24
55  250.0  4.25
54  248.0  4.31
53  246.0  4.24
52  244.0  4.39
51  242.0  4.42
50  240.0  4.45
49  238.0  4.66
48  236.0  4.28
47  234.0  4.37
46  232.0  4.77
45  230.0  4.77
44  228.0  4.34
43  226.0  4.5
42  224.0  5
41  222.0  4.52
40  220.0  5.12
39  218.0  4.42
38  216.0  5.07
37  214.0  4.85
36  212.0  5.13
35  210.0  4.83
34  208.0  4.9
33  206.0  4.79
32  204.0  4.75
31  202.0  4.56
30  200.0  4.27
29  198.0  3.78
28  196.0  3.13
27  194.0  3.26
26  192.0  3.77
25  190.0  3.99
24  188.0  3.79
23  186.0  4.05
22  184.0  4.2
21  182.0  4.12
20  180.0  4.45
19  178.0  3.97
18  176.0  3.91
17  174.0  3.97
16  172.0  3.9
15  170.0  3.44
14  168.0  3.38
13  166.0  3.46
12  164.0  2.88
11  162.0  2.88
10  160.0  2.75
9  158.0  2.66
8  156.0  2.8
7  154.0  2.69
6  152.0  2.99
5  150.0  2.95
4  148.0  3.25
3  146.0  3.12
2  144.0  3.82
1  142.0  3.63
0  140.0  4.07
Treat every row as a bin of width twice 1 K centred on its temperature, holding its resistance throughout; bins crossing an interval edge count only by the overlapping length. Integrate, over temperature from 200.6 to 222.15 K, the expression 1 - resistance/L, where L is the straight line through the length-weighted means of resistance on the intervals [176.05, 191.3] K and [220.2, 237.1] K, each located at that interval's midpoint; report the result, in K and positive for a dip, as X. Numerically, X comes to -2.1 K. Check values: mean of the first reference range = 4.06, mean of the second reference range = 4.6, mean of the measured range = 4.81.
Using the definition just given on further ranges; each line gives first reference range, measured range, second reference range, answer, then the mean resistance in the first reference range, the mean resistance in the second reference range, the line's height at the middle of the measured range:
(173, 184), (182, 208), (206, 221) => 2.38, 4.09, 4.9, 4.47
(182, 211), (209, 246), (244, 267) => -4.76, 4.15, 4.09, 4.12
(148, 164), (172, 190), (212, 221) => -1.76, 2.85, 4.89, 3.69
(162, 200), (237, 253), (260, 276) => -1.65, 3.74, 4.04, 3.96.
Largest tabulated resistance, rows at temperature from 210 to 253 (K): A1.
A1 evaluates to 5.13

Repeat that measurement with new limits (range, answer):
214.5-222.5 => 5.12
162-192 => 4.45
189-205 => 4.75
